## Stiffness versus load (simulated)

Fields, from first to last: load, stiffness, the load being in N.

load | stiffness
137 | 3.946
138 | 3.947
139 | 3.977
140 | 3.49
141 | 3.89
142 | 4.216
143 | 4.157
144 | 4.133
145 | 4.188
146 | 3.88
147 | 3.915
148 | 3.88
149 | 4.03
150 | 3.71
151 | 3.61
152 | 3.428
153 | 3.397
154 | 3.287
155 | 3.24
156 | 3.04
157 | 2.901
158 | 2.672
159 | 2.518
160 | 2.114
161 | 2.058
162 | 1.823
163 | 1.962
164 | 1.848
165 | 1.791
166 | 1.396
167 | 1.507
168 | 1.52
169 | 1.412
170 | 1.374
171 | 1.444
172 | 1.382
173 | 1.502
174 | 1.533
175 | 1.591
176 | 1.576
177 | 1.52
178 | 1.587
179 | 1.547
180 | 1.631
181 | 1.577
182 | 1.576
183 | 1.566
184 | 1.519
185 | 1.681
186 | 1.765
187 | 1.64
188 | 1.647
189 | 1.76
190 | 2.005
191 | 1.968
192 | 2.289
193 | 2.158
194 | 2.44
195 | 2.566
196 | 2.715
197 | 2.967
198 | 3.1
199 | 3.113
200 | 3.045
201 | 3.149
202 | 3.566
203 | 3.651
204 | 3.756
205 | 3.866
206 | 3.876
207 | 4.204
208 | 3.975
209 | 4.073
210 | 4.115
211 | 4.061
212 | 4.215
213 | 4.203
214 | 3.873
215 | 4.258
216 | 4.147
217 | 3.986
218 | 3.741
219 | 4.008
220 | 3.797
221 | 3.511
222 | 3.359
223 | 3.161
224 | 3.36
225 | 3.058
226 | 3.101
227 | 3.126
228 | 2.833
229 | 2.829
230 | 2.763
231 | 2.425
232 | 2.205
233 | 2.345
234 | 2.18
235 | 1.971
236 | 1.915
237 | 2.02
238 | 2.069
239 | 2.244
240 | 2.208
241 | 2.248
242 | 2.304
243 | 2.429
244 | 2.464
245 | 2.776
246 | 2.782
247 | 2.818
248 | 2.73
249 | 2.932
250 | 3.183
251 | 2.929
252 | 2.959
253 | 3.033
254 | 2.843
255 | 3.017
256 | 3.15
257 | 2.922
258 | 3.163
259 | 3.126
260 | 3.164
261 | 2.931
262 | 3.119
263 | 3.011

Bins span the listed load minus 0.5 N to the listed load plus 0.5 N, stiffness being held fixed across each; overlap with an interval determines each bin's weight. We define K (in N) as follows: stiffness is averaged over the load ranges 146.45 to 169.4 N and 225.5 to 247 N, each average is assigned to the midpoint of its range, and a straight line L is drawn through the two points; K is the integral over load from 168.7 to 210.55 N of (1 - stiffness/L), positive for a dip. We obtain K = 3.09 N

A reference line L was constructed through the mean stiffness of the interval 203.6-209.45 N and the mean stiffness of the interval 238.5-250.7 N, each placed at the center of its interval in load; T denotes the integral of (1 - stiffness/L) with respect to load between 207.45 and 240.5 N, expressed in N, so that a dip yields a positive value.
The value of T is 1.9 N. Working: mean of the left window 3.96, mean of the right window 2.6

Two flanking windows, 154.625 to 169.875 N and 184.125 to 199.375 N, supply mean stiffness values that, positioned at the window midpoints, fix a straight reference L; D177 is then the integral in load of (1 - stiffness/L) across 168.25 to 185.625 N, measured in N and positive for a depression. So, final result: 5.1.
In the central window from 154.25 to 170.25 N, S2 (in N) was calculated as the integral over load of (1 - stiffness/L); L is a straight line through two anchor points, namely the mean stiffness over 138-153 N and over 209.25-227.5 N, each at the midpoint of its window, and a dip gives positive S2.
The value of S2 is 7.3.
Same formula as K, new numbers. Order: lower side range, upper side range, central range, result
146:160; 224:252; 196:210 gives -3.3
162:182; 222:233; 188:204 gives -4.0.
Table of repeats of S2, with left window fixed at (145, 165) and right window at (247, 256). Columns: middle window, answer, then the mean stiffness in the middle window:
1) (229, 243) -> 3.37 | 2.25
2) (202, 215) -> -4.36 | 3.98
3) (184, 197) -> 4.02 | 2.07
